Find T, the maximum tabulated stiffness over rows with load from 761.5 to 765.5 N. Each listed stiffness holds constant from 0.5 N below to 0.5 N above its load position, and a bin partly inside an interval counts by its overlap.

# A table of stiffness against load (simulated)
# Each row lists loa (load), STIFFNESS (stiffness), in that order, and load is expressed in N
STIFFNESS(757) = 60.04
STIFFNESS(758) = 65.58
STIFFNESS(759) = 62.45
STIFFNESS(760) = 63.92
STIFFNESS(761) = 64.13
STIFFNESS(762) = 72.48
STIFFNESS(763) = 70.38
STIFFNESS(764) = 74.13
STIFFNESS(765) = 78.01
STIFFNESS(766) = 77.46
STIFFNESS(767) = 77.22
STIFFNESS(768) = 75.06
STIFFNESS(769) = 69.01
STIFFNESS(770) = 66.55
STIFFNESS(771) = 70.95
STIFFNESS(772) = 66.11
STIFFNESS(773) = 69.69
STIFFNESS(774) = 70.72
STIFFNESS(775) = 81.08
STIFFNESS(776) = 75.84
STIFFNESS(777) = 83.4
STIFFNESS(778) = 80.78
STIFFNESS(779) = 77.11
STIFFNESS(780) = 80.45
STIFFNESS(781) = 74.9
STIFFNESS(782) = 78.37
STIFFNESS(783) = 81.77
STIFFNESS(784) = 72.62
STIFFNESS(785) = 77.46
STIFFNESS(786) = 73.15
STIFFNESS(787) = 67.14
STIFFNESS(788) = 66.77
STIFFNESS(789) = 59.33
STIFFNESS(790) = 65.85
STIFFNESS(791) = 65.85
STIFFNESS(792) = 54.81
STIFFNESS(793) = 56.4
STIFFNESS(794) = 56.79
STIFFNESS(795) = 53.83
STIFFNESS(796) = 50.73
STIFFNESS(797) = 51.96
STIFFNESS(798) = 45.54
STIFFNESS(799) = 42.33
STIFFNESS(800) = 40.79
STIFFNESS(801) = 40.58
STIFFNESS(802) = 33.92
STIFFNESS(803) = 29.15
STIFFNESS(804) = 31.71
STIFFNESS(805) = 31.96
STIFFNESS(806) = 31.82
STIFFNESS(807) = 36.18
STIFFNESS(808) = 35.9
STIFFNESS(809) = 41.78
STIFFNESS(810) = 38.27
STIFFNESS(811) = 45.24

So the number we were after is 78.01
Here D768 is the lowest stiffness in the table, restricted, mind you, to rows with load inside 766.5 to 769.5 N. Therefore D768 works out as 69.01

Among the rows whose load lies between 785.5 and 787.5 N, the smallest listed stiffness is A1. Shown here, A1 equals 67.14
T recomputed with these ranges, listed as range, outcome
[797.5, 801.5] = 45.54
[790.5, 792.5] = 65.85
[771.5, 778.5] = 83.4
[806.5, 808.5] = 36.18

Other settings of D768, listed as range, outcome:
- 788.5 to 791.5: 59.33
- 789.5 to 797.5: 50.73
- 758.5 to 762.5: 62.45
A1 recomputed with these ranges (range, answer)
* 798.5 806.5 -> 29.15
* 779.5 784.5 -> 72.62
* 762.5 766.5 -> 70.38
